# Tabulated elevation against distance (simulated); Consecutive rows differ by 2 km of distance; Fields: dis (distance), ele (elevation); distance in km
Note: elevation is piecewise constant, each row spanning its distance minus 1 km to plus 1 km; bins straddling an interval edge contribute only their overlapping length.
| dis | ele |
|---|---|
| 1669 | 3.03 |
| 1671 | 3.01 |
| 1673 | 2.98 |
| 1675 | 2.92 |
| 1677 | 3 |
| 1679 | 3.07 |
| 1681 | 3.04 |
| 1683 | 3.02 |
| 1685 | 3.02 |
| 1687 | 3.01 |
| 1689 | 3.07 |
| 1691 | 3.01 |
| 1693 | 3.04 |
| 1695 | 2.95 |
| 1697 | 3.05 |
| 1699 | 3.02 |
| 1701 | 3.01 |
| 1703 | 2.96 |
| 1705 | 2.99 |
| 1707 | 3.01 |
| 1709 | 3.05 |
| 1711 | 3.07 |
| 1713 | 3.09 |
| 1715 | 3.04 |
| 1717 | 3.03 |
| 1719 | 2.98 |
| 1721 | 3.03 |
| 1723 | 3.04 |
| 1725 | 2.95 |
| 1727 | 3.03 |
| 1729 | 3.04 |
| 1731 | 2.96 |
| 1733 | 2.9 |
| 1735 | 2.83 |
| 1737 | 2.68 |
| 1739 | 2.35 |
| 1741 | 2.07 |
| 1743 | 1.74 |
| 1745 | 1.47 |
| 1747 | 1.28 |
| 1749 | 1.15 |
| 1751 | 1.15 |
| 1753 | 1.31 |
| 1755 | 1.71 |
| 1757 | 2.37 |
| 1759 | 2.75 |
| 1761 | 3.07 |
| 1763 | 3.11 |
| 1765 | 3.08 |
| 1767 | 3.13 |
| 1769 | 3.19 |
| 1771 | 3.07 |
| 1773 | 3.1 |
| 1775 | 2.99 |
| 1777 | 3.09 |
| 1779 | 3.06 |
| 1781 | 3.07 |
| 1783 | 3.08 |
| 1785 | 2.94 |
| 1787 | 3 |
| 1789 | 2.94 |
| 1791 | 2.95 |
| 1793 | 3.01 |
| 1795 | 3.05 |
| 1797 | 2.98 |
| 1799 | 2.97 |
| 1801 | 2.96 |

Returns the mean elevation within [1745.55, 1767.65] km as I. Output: 2.16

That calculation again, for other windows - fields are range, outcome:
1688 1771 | 2.68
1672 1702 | 3.01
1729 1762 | 2.14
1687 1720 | 3.02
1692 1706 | 3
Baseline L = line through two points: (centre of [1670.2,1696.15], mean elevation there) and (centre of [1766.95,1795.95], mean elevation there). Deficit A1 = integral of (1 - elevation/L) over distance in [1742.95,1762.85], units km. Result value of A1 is 7.7 km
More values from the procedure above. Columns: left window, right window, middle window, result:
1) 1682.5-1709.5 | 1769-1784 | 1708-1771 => 9.68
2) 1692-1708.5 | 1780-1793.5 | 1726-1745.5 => 3.04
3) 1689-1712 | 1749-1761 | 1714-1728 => -2.27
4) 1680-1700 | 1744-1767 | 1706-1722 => -2.14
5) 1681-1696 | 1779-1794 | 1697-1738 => 0.37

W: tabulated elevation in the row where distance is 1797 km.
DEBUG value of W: 2.98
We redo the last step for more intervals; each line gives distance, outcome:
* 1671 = 3.01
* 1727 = 3.03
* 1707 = 3.01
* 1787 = 3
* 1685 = 3.02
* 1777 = 3.09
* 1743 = 1.74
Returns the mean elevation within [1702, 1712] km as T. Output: 3.02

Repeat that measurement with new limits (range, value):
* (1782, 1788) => 3.01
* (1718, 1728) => 3.01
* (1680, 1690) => 3.03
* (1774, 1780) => 3.05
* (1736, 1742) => 2.37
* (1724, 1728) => 2.99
